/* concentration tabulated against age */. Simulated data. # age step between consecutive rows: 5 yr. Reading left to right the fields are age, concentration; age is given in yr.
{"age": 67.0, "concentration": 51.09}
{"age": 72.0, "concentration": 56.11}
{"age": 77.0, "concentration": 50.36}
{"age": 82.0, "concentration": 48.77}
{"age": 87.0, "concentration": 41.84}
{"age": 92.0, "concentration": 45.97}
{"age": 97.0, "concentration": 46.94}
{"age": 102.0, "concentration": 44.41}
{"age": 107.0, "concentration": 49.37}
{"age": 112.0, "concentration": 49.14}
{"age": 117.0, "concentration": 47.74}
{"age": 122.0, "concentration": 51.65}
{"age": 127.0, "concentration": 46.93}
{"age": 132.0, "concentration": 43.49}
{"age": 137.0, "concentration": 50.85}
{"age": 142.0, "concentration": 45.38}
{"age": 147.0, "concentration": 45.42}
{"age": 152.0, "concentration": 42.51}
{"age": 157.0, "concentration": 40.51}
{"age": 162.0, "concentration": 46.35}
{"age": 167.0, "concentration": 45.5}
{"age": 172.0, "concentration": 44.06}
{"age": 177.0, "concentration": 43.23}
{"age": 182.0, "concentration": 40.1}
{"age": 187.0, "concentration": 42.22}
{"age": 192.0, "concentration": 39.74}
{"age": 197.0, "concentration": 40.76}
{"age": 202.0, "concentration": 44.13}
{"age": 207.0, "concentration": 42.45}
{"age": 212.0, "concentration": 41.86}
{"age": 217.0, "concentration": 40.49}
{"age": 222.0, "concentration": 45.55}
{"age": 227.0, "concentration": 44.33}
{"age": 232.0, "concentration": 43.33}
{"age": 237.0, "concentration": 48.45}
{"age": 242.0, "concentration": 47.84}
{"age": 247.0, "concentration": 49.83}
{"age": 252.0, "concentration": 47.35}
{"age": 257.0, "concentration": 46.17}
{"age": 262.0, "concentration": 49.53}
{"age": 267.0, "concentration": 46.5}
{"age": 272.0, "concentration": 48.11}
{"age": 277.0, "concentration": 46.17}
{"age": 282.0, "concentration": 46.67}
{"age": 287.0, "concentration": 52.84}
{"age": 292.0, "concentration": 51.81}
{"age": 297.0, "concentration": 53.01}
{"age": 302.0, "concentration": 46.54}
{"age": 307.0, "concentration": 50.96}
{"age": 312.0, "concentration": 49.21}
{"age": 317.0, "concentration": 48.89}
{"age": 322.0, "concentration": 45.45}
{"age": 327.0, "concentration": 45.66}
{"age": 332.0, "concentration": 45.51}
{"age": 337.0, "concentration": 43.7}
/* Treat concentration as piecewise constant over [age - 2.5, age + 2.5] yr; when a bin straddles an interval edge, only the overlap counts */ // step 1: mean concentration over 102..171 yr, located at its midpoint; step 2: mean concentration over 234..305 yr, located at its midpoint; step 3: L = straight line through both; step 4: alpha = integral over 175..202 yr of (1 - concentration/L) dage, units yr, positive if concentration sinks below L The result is 3.32 yr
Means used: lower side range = 46.4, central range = 41.4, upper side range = 48.6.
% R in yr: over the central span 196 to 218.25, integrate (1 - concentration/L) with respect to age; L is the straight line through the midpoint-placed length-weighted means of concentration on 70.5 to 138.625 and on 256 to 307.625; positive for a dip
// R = 2.95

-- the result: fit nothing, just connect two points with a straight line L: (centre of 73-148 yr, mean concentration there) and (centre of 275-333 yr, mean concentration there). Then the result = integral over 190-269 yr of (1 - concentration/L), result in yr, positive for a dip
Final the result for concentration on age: 5.4 yr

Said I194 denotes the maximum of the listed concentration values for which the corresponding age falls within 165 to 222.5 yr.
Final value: 45.55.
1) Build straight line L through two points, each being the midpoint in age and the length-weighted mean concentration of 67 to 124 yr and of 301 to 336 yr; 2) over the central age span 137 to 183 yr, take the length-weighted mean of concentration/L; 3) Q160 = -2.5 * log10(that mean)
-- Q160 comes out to 0.09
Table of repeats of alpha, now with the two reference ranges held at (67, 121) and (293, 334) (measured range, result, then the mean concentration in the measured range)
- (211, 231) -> 2.1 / 43.2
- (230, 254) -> 0.4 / 47.4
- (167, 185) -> 2.0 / 42.9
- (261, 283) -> 0.5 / 47.3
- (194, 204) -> 1.3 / 42.2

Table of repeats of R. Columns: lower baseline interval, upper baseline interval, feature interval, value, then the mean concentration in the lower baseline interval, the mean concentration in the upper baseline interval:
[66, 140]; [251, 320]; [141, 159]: 1.9 yr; 48.2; 48.8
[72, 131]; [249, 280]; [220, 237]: 0.9 yr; 47.8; 47.3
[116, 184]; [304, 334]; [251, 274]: -0.3 yr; 45.2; 47.6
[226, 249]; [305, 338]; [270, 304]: -1.7 yr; 46.8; 47.1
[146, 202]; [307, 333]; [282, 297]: -1.6 yr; 42.8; 47.4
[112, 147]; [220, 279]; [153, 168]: 1.1 yr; 47.6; 46.9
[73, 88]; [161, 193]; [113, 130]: -0.9 yr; 48.4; 43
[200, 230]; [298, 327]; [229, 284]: -2.4 yr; 43.1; 48.2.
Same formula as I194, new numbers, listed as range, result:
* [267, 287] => 52.84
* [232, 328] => 53.01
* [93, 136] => 51.65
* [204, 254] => 49.83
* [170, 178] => 44.06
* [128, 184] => 50.85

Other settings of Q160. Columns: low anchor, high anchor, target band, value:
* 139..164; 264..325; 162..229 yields 0.07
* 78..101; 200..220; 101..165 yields -0.04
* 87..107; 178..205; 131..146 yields -0.07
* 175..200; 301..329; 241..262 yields -0.08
